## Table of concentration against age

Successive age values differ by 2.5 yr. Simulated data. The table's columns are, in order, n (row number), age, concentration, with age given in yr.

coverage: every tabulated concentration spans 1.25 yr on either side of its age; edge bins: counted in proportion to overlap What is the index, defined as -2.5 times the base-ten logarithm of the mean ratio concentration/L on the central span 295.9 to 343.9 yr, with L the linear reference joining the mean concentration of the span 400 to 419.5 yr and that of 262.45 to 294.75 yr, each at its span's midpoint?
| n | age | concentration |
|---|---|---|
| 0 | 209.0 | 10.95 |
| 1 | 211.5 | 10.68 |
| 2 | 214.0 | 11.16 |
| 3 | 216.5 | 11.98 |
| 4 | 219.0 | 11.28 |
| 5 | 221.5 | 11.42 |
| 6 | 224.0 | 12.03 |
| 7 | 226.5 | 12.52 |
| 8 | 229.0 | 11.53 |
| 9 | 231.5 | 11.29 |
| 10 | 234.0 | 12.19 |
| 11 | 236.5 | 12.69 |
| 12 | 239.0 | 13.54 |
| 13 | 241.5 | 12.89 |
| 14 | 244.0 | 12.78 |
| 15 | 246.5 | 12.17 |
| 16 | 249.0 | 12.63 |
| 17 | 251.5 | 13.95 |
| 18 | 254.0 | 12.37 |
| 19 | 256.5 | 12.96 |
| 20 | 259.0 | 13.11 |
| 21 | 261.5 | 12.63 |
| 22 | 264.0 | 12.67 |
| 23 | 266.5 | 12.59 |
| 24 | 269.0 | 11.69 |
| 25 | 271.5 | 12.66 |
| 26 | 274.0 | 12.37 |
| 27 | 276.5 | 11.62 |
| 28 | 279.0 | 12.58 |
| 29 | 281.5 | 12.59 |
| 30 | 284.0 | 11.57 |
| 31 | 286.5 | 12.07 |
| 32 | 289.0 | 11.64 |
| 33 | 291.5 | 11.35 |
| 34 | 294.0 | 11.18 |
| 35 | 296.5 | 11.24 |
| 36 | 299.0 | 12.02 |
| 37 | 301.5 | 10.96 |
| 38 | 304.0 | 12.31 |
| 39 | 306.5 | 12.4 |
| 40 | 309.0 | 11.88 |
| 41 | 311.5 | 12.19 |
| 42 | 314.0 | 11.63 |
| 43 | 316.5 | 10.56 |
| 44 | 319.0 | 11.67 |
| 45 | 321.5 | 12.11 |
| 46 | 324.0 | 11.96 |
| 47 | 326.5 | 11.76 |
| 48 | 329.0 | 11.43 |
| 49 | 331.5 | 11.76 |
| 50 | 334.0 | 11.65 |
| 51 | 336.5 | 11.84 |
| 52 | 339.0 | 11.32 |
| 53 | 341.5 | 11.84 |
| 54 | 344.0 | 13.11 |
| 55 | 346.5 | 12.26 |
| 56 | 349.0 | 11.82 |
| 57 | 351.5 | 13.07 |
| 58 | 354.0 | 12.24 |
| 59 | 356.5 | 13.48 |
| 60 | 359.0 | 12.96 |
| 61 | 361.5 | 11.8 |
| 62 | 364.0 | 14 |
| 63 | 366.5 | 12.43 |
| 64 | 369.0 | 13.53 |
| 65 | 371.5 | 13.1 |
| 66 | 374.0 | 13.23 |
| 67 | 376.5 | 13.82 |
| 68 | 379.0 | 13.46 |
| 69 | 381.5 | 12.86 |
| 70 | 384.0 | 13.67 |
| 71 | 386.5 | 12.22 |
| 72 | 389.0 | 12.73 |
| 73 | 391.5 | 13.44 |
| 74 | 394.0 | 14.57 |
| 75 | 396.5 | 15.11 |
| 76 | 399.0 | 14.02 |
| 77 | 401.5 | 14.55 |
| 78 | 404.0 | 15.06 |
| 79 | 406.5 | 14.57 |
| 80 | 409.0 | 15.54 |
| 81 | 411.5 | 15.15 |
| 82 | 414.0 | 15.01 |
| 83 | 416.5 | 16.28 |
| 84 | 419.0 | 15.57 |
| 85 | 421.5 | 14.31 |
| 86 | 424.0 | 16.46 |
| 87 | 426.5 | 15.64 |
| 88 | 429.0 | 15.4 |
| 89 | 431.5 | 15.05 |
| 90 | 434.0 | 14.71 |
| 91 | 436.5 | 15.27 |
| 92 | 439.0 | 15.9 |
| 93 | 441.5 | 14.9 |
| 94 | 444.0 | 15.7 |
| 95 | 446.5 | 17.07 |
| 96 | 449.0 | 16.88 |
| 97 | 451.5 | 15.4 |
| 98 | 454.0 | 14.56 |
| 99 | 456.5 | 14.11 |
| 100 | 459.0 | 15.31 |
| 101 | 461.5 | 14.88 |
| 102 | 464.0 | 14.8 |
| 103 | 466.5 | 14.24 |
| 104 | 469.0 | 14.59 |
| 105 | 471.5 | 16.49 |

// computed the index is 0.11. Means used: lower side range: 12.1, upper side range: 15.2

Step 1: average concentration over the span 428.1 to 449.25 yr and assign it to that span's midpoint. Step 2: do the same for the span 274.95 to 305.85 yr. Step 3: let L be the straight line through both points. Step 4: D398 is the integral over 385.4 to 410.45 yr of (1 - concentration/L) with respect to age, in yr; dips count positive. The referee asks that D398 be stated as 0.6 yr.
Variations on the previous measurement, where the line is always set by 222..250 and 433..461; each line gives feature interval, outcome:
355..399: 3.30 yr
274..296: 2.07 yr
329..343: 2.16 yr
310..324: 1.94 yr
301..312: 1.14 yr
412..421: -0.29 yr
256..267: -0.06 yr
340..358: 1.89 yr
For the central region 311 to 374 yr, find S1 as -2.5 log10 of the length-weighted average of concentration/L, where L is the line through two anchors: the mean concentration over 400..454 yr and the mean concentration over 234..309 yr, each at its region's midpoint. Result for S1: 0.13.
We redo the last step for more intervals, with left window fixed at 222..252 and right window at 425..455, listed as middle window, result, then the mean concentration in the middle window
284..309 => 0.145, 11.7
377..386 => 0.108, 13.3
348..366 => 0.122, 12.8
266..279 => 0.069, 12.2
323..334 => 0.182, 11.7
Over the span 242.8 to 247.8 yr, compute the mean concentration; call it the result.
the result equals 12.5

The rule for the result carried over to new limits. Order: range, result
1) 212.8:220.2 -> 11.5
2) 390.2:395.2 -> 14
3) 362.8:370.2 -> 13.3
